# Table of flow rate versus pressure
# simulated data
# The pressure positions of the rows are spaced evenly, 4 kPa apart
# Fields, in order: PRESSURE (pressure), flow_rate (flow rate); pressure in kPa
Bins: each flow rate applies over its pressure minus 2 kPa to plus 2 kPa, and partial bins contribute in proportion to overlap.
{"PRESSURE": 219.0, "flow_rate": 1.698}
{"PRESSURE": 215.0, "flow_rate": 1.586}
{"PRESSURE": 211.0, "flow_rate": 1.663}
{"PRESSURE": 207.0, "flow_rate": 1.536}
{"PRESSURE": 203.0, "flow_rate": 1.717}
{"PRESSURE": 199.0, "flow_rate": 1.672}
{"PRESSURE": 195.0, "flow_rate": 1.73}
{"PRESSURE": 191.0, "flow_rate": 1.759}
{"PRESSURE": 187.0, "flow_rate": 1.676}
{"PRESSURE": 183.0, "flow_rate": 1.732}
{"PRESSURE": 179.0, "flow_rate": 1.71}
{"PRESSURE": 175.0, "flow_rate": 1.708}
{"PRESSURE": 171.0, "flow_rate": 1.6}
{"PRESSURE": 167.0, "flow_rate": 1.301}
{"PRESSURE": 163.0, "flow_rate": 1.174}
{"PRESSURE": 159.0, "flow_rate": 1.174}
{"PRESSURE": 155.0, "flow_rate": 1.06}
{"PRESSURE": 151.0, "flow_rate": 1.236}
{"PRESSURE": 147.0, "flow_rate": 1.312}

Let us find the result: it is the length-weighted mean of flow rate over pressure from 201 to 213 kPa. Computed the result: 1.64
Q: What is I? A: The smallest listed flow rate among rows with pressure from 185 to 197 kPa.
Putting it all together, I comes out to 1.676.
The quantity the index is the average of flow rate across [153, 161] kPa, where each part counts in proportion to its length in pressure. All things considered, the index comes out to 1.12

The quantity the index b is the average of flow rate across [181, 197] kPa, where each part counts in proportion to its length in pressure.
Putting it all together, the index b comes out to 1.72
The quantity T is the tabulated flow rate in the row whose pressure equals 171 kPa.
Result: 1.6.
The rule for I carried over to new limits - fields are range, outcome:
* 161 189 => 1.174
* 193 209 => 1.536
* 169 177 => 1.6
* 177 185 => 1.71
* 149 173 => 1.06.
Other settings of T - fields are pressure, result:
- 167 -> 1.301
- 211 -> 1.663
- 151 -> 1.236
